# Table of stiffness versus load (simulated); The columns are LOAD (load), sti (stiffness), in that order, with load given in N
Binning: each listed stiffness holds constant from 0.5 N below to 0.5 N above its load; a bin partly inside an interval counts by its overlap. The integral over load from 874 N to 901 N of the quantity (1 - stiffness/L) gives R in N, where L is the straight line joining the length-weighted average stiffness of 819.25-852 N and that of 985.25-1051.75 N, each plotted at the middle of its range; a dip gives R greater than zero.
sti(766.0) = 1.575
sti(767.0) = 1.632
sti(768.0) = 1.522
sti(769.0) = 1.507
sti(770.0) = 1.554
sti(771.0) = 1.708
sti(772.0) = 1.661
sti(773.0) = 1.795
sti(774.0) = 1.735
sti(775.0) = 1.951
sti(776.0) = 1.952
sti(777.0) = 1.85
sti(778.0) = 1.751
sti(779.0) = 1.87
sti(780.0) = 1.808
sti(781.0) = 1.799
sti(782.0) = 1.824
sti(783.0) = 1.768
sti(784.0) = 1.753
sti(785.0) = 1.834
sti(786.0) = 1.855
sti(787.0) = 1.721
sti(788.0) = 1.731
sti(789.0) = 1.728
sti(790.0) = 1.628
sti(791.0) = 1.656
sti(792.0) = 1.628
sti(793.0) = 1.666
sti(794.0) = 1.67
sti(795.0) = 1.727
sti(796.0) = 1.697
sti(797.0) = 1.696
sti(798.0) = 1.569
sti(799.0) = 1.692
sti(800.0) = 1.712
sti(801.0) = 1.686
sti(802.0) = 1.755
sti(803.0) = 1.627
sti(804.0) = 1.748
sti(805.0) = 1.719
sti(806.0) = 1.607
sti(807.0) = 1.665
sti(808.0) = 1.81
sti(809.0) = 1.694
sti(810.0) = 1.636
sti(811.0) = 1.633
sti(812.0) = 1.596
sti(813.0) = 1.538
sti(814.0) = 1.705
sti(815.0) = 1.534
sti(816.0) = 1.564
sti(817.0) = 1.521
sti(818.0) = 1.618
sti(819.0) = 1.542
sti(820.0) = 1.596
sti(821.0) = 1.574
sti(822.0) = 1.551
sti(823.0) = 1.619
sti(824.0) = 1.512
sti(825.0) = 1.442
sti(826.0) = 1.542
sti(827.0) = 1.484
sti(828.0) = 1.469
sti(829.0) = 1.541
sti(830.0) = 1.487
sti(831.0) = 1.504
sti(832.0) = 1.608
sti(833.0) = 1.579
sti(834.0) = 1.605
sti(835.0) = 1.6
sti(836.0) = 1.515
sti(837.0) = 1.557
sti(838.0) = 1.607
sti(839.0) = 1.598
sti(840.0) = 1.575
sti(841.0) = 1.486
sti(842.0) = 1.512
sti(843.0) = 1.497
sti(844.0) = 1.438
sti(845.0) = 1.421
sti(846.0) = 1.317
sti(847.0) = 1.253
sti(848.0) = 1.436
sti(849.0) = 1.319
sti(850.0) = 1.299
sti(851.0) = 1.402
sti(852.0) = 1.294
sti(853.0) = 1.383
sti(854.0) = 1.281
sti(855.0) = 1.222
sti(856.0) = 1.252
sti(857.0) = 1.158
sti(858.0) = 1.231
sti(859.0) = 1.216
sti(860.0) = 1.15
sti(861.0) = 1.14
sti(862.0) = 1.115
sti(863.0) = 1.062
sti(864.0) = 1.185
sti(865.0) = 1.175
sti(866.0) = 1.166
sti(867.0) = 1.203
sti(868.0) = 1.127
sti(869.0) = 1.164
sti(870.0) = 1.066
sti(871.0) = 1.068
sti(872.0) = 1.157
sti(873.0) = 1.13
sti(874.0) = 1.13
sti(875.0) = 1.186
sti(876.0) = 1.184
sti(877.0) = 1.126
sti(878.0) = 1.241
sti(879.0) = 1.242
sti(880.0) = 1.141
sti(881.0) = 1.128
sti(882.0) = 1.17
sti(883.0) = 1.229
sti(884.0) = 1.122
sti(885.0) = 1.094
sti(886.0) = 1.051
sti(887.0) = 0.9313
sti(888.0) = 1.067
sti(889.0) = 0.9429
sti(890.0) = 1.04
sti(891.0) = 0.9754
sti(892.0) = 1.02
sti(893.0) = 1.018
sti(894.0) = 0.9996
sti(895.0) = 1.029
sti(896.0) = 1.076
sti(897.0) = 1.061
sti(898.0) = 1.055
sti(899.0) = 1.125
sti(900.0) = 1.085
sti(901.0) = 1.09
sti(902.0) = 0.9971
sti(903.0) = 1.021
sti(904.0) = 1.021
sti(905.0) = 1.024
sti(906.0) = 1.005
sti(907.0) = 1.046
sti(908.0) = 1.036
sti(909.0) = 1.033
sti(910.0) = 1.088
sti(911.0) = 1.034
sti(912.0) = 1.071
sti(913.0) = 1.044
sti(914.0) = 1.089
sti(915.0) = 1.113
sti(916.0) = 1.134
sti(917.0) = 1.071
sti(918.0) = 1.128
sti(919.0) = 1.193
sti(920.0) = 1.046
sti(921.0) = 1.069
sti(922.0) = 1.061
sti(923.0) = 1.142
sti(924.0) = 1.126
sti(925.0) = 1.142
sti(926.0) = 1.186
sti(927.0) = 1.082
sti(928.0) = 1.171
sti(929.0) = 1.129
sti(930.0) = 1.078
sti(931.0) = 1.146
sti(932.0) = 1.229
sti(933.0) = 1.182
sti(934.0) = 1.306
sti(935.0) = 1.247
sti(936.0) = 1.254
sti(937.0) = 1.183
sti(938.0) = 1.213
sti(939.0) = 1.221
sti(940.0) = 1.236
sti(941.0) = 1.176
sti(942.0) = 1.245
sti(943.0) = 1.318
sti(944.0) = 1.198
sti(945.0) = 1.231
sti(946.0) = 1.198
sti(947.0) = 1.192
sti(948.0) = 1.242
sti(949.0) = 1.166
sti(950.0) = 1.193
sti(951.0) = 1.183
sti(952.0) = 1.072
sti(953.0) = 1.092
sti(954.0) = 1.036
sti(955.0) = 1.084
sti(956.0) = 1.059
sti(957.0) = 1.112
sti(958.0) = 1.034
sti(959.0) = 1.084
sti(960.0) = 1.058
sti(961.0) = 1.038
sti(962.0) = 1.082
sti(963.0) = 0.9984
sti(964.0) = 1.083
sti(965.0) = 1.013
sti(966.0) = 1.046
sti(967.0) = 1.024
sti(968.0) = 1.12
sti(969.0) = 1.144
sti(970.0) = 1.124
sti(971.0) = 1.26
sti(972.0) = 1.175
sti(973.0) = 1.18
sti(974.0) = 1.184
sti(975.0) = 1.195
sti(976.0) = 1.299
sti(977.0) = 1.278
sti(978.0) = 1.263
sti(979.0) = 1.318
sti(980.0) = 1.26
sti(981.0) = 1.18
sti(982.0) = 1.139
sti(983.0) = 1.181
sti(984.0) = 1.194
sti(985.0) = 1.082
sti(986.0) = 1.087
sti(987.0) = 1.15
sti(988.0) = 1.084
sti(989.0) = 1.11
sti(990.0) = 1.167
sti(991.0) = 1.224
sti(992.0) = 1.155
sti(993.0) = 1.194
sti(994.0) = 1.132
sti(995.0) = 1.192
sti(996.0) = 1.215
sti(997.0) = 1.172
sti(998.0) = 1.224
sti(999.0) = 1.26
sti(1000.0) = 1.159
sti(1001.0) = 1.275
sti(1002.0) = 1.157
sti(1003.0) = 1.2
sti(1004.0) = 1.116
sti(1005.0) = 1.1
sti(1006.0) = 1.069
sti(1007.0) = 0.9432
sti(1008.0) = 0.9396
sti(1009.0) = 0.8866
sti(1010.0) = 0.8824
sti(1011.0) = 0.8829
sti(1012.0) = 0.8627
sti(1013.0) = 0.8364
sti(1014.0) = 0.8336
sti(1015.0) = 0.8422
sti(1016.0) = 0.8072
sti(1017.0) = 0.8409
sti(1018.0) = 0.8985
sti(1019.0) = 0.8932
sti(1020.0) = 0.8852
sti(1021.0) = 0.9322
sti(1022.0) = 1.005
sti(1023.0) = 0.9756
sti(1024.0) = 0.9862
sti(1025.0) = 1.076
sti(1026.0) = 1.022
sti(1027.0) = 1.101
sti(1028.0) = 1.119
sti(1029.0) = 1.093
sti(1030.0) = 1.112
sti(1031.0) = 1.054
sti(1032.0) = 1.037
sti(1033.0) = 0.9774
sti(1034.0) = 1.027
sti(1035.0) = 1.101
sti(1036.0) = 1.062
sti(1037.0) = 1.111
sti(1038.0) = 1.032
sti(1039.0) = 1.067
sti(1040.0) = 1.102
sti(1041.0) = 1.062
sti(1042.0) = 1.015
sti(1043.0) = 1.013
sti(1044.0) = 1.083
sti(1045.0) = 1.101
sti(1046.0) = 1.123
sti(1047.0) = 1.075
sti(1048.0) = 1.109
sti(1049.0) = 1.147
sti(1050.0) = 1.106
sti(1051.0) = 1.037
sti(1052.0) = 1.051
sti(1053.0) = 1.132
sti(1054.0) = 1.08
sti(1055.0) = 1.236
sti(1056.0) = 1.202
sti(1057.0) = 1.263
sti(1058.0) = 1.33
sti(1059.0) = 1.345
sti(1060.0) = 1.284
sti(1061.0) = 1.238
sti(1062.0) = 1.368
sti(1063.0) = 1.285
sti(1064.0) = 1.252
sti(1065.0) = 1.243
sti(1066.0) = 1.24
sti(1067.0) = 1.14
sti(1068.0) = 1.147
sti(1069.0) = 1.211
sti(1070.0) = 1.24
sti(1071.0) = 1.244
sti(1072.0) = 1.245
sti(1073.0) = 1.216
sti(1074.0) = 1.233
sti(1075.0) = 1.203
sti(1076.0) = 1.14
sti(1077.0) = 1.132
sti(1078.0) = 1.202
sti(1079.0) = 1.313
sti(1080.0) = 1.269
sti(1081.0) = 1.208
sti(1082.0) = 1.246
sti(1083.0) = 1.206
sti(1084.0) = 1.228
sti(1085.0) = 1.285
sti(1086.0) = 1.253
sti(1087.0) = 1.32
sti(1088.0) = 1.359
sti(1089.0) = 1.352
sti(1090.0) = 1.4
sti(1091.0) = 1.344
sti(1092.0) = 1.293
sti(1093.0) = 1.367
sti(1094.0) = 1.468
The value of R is 5.52 N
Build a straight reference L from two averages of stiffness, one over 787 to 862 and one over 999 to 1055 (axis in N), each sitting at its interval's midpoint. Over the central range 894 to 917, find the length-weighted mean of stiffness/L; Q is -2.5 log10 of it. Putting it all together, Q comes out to 0.25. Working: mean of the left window 1.53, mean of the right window 1.03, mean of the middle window 1.06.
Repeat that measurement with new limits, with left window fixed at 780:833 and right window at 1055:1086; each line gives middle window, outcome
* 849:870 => 0.28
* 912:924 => 0.32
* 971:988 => 0.15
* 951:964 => 0.30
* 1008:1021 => 0.46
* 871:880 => 0.30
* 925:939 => 0.22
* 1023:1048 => 0.21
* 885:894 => 0.44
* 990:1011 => 0.20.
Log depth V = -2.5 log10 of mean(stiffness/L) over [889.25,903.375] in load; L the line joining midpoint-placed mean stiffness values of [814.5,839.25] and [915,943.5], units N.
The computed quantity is 0.23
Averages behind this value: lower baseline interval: 1.55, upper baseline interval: 1.17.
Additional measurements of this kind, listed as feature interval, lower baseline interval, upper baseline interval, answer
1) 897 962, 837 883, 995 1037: 0.029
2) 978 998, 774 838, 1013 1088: 0.077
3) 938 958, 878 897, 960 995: -0.041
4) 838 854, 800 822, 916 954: 0.066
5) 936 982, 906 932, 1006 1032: -0.117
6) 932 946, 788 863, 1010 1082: 0.063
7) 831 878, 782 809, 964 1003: 0.178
